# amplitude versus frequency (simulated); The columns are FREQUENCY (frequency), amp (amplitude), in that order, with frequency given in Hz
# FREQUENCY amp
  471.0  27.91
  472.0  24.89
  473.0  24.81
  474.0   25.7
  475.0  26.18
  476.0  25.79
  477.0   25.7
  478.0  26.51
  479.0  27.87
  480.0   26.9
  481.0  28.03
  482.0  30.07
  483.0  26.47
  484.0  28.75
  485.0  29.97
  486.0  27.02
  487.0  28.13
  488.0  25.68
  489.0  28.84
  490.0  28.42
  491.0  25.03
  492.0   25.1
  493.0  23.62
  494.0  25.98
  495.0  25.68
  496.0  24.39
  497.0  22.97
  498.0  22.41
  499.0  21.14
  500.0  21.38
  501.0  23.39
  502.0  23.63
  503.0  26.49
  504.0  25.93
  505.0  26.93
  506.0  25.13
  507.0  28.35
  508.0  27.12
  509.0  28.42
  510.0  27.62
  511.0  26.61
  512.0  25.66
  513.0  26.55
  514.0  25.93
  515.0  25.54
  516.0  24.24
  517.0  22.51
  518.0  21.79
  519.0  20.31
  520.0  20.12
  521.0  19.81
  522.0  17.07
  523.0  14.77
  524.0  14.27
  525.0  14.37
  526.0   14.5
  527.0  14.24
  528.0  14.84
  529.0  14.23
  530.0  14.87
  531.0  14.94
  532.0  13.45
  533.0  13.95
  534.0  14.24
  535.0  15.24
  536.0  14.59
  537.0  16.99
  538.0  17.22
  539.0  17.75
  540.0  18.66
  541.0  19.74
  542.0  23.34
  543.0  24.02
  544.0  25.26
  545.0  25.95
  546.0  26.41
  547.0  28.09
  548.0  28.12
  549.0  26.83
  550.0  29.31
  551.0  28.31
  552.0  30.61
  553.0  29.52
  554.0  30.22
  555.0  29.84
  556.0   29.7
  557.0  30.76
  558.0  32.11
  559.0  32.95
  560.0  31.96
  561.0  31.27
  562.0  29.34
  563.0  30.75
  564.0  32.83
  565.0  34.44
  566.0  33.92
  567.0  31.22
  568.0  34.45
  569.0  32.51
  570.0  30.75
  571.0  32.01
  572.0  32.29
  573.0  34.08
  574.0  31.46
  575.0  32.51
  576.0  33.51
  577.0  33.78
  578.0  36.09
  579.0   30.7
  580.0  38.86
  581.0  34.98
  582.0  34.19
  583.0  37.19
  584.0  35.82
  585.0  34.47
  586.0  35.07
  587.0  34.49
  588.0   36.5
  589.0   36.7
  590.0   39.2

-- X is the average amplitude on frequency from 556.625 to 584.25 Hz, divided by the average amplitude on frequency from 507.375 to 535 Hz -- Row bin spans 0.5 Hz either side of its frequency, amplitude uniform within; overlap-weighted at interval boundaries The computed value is 1.68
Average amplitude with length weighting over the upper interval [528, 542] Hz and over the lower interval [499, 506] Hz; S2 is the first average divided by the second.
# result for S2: 0.66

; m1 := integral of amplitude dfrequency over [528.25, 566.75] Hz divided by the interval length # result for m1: 24.8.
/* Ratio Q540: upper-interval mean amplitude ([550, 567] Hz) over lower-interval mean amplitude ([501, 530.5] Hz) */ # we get 1.4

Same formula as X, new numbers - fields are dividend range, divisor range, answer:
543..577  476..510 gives 1.17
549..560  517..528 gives 1.75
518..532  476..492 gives 0.59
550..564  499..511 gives 1.19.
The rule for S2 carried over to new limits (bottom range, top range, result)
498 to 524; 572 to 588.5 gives 1.46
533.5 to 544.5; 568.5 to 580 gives 1.75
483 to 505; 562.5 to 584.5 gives 1.32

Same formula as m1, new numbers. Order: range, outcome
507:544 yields 19.6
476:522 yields 25.4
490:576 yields 24.7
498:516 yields 25.5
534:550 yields 21.9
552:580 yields 32.1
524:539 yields 14.9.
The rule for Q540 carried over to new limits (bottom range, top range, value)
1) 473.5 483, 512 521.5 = 0.86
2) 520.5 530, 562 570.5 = 2.12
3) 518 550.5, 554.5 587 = 1.74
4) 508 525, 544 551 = 1.22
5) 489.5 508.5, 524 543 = 0.65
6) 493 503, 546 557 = 1.23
